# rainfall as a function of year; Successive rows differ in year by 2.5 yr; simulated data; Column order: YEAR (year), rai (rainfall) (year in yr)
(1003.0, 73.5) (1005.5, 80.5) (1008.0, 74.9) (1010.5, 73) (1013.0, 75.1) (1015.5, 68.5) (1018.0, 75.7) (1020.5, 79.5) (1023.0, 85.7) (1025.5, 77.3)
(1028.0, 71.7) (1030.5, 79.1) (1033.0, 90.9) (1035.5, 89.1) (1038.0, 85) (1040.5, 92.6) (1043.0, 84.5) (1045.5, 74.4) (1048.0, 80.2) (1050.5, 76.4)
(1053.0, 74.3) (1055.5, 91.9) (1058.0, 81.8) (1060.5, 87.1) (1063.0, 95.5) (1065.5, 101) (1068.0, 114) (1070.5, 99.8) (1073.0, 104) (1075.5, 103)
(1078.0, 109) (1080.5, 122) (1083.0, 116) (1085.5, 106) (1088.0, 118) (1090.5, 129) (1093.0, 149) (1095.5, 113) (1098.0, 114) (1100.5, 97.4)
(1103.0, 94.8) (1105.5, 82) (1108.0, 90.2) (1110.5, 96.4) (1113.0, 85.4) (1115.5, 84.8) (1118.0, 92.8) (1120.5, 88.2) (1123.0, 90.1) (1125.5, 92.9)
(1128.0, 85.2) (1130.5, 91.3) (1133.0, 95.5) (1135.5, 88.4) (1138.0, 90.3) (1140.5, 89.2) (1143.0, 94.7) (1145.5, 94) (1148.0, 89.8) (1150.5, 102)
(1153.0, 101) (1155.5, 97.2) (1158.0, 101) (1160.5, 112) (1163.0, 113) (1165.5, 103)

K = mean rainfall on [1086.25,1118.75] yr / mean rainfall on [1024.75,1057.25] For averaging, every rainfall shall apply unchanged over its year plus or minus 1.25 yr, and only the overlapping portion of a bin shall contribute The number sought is 1.26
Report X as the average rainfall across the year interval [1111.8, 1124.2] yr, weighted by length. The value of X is 88.3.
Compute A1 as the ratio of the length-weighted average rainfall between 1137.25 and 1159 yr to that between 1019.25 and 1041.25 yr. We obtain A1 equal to 1.1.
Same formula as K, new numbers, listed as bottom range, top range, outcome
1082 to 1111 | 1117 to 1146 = 0.83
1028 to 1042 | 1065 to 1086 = 1.27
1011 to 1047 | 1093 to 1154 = 1.18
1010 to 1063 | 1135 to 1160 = 1.18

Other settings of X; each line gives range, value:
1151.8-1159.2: 99.7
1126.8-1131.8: 88.4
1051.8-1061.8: 83.9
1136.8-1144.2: 91.4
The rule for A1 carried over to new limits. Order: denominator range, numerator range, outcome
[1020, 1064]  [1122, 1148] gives 1.10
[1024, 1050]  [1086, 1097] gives 1.52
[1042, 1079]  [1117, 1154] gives 1.01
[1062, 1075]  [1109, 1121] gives 0.87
